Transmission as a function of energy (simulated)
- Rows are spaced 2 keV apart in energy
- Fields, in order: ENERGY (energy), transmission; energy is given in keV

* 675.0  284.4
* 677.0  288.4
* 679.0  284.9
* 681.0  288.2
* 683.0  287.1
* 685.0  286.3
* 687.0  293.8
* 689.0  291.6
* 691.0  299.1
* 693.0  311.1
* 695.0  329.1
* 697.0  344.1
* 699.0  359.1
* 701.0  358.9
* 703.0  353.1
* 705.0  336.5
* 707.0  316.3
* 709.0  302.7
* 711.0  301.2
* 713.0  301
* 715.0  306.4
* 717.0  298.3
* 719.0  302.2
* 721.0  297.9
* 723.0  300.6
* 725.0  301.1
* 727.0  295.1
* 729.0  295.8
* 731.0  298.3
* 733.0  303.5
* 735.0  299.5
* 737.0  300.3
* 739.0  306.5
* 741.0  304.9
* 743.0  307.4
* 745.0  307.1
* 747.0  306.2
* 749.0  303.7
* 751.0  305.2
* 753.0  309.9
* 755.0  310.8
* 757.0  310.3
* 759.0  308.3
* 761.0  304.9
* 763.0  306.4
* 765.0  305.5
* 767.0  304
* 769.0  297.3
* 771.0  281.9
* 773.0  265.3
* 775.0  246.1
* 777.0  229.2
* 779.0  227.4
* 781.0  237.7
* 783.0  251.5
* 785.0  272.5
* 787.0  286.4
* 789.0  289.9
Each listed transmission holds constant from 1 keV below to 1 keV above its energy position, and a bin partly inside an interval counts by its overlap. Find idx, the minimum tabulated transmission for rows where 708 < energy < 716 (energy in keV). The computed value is 301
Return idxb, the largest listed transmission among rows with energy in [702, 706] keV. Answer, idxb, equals 353.1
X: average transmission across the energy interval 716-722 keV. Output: 299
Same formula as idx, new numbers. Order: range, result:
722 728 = 295.1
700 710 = 302.7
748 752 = 303.7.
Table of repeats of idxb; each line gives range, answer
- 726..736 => 303.5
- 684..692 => 299.1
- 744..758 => 310.8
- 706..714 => 316.3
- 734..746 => 307.4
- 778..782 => 237.7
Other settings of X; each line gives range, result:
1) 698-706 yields 352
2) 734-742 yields 303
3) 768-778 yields 264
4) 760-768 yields 305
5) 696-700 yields 352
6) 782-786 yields 262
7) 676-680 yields 287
